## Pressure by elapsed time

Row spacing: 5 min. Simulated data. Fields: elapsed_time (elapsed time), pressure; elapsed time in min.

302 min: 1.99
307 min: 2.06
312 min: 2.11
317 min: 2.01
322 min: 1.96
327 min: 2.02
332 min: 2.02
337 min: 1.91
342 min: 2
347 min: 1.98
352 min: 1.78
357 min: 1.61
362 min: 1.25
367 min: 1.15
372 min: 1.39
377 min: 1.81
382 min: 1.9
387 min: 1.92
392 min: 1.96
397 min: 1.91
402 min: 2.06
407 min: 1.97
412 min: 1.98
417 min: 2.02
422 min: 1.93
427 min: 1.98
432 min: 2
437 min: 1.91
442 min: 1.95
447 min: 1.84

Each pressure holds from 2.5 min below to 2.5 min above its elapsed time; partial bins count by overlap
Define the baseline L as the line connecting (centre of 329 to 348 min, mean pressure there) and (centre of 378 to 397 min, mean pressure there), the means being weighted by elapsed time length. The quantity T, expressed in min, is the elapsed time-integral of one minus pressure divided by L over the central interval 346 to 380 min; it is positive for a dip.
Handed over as 6.9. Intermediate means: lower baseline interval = 1.98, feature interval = 1.55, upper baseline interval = 1.92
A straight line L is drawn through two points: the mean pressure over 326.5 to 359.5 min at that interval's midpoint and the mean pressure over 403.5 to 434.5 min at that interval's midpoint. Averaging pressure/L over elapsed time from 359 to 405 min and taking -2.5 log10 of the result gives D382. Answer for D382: 0.14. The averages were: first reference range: 1.9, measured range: 1.71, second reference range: 1.98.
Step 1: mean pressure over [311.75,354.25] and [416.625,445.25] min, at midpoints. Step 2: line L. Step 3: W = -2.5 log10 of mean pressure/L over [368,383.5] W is 0.20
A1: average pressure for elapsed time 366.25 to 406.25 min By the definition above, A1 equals 1.8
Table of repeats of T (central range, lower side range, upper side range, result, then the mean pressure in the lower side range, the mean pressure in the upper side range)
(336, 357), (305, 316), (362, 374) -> -4.2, 2.08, 1.26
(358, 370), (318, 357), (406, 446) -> 4.2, 1.93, 1.96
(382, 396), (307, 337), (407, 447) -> 0.4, 2.02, 1.96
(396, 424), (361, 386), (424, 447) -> -3.2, 1.54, 1.95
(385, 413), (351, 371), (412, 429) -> -3.1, 1.42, 1.98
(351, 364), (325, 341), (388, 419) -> 3.0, 1.98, 1.98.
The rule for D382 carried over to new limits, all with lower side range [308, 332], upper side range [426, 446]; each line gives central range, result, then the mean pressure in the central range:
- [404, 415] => -0.01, 1.98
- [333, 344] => 0.03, 1.96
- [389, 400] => 0.02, 1.94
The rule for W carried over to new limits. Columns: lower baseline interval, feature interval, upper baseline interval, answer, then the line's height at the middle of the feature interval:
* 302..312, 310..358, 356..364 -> -0.14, 1.73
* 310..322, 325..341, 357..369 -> -0.13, 1.77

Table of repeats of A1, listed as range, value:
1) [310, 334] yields 2.02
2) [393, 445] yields 1.97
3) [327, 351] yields 1.97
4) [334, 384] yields 1.68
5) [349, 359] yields 1.71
